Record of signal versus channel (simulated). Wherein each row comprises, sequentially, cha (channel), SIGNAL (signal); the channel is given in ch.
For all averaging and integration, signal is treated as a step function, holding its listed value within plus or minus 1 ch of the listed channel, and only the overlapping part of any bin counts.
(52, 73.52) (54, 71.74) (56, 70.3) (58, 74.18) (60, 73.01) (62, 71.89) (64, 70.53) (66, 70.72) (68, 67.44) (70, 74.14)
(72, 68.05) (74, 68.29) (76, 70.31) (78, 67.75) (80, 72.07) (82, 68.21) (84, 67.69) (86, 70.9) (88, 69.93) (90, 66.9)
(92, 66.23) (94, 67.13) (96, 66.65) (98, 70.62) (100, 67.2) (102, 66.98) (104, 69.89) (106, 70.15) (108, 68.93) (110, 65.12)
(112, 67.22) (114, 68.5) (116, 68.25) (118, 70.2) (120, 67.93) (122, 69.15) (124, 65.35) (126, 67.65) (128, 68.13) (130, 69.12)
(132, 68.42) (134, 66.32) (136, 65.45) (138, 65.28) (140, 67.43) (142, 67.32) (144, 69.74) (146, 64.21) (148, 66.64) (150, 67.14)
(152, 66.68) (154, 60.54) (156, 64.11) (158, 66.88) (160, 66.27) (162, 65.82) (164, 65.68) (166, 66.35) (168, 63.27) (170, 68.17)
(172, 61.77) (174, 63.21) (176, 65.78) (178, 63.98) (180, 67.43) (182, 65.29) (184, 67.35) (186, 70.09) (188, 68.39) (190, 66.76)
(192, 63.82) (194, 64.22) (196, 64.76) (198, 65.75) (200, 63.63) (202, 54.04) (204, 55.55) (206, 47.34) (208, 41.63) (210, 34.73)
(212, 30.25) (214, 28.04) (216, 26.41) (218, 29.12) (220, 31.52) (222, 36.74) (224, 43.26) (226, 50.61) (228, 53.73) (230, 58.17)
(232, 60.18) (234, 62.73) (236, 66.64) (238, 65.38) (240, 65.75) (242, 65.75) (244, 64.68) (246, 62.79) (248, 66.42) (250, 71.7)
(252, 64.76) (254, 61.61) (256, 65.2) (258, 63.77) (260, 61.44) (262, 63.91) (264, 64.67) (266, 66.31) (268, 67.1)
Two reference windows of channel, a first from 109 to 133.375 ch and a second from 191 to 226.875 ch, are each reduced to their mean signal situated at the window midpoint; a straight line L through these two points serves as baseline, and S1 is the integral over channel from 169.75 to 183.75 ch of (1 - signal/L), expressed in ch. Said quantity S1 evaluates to -2.8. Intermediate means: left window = 67.9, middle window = 65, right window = 46.2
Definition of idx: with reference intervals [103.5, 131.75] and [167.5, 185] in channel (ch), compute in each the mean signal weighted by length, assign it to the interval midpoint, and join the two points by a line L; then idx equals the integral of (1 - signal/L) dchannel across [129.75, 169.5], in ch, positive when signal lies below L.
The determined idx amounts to 0.3 ch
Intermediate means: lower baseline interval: 68.2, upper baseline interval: 65.2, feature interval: 66.1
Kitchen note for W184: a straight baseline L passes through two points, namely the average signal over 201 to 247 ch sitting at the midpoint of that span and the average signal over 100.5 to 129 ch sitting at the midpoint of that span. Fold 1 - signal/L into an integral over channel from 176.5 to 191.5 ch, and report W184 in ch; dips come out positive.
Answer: -2.9 ch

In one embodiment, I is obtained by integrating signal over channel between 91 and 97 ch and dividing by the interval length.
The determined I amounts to 66.7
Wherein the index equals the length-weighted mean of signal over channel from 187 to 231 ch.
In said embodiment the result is 49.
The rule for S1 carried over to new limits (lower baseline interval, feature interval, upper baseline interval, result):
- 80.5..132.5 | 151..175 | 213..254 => -1.2 ch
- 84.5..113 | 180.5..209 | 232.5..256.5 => 2.1 ch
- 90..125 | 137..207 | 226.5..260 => 1.3 ch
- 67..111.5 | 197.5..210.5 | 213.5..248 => 0.8 ch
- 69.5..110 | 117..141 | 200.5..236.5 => -2.4 ch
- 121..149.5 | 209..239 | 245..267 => 9.3 ch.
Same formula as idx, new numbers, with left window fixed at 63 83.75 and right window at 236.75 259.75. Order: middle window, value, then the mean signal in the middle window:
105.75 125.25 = 0.17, 68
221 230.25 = 2.53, 47.7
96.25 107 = 0.02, 68.8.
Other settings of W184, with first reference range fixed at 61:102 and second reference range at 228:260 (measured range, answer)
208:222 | 7.2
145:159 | 0.4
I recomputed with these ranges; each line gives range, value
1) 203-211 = 44.8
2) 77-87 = 69.3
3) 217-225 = 35.2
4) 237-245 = 65.4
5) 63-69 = 69.6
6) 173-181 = 65.1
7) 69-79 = 69.7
